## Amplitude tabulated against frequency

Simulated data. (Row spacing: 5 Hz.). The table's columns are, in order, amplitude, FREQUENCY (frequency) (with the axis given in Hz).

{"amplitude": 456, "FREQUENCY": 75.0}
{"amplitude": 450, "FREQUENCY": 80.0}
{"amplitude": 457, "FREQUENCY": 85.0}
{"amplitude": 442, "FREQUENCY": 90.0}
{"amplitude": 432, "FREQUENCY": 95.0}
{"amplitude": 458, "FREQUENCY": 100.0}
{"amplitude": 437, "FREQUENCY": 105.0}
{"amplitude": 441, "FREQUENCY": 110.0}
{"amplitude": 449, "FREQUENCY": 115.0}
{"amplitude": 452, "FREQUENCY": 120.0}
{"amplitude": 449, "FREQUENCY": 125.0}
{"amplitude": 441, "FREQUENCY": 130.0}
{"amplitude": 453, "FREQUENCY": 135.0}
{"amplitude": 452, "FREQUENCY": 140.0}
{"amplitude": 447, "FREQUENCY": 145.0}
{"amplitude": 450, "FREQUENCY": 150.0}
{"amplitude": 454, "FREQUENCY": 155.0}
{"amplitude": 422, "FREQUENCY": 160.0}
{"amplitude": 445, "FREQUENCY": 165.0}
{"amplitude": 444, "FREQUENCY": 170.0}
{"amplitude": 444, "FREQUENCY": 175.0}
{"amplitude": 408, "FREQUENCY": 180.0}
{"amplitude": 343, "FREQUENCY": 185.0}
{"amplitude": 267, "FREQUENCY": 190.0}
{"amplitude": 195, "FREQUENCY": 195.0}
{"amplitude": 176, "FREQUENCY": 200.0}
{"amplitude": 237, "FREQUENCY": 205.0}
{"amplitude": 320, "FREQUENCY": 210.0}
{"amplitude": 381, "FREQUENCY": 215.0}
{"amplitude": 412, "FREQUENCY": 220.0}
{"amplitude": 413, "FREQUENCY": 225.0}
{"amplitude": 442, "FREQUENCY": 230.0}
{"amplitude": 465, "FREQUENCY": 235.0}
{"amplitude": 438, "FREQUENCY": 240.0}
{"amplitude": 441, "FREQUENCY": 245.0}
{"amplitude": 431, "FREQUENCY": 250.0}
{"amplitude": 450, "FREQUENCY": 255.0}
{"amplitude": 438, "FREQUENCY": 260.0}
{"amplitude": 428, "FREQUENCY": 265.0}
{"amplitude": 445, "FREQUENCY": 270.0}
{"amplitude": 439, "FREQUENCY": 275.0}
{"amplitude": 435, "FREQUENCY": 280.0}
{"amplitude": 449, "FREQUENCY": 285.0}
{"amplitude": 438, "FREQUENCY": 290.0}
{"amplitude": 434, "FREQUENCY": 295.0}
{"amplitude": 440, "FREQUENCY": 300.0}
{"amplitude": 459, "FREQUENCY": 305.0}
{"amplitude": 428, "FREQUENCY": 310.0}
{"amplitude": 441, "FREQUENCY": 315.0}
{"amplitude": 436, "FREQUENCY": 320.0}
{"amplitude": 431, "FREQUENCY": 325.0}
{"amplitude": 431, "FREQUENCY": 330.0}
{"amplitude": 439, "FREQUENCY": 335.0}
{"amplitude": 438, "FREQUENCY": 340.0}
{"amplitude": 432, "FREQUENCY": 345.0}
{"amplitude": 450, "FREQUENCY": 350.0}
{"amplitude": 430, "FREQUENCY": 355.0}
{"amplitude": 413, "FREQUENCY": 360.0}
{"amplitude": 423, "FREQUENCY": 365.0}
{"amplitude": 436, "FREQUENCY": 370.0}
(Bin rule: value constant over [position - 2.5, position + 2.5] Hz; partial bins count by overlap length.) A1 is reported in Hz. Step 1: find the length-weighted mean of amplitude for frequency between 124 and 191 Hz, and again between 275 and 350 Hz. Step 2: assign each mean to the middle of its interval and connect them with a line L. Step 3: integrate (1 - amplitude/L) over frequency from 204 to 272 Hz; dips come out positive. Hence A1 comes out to 3.0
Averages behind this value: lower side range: 426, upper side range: 438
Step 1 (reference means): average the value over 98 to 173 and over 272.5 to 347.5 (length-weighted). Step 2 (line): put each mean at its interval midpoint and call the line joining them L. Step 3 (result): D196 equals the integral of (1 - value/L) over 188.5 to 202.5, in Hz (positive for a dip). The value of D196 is 7.4 Hz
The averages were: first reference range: 446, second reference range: 438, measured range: 209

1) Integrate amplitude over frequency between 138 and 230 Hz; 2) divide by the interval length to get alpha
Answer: 374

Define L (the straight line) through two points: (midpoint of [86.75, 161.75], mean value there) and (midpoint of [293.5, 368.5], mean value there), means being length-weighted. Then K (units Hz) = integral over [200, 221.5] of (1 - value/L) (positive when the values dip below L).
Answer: 6.1 Hz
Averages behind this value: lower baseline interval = 446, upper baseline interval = 435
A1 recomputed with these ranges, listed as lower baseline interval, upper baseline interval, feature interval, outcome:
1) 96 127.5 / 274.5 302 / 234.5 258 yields -0.11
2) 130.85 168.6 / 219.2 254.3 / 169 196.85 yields 5.90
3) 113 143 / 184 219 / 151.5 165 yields -2.22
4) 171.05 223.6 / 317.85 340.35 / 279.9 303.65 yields -2.20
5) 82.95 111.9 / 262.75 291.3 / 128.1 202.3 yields 8.88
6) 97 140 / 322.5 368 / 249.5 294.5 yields -0.24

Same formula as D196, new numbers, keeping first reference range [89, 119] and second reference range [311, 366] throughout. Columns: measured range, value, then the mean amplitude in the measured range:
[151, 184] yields 0.6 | 433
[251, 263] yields -0.1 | 442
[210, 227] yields 1.9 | 390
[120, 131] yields -0.1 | 447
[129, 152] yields -0.4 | 449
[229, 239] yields -0.3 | 453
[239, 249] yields 0.0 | 438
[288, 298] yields 0.0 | 436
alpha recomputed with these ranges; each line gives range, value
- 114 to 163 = 447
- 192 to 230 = 313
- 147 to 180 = 441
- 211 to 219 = 375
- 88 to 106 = 443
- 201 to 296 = 414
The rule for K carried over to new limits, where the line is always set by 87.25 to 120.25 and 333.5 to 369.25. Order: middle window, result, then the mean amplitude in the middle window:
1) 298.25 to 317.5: -0.35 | 442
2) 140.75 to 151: -0.16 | 449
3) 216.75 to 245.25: 0.30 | 433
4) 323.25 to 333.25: 0.04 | 432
